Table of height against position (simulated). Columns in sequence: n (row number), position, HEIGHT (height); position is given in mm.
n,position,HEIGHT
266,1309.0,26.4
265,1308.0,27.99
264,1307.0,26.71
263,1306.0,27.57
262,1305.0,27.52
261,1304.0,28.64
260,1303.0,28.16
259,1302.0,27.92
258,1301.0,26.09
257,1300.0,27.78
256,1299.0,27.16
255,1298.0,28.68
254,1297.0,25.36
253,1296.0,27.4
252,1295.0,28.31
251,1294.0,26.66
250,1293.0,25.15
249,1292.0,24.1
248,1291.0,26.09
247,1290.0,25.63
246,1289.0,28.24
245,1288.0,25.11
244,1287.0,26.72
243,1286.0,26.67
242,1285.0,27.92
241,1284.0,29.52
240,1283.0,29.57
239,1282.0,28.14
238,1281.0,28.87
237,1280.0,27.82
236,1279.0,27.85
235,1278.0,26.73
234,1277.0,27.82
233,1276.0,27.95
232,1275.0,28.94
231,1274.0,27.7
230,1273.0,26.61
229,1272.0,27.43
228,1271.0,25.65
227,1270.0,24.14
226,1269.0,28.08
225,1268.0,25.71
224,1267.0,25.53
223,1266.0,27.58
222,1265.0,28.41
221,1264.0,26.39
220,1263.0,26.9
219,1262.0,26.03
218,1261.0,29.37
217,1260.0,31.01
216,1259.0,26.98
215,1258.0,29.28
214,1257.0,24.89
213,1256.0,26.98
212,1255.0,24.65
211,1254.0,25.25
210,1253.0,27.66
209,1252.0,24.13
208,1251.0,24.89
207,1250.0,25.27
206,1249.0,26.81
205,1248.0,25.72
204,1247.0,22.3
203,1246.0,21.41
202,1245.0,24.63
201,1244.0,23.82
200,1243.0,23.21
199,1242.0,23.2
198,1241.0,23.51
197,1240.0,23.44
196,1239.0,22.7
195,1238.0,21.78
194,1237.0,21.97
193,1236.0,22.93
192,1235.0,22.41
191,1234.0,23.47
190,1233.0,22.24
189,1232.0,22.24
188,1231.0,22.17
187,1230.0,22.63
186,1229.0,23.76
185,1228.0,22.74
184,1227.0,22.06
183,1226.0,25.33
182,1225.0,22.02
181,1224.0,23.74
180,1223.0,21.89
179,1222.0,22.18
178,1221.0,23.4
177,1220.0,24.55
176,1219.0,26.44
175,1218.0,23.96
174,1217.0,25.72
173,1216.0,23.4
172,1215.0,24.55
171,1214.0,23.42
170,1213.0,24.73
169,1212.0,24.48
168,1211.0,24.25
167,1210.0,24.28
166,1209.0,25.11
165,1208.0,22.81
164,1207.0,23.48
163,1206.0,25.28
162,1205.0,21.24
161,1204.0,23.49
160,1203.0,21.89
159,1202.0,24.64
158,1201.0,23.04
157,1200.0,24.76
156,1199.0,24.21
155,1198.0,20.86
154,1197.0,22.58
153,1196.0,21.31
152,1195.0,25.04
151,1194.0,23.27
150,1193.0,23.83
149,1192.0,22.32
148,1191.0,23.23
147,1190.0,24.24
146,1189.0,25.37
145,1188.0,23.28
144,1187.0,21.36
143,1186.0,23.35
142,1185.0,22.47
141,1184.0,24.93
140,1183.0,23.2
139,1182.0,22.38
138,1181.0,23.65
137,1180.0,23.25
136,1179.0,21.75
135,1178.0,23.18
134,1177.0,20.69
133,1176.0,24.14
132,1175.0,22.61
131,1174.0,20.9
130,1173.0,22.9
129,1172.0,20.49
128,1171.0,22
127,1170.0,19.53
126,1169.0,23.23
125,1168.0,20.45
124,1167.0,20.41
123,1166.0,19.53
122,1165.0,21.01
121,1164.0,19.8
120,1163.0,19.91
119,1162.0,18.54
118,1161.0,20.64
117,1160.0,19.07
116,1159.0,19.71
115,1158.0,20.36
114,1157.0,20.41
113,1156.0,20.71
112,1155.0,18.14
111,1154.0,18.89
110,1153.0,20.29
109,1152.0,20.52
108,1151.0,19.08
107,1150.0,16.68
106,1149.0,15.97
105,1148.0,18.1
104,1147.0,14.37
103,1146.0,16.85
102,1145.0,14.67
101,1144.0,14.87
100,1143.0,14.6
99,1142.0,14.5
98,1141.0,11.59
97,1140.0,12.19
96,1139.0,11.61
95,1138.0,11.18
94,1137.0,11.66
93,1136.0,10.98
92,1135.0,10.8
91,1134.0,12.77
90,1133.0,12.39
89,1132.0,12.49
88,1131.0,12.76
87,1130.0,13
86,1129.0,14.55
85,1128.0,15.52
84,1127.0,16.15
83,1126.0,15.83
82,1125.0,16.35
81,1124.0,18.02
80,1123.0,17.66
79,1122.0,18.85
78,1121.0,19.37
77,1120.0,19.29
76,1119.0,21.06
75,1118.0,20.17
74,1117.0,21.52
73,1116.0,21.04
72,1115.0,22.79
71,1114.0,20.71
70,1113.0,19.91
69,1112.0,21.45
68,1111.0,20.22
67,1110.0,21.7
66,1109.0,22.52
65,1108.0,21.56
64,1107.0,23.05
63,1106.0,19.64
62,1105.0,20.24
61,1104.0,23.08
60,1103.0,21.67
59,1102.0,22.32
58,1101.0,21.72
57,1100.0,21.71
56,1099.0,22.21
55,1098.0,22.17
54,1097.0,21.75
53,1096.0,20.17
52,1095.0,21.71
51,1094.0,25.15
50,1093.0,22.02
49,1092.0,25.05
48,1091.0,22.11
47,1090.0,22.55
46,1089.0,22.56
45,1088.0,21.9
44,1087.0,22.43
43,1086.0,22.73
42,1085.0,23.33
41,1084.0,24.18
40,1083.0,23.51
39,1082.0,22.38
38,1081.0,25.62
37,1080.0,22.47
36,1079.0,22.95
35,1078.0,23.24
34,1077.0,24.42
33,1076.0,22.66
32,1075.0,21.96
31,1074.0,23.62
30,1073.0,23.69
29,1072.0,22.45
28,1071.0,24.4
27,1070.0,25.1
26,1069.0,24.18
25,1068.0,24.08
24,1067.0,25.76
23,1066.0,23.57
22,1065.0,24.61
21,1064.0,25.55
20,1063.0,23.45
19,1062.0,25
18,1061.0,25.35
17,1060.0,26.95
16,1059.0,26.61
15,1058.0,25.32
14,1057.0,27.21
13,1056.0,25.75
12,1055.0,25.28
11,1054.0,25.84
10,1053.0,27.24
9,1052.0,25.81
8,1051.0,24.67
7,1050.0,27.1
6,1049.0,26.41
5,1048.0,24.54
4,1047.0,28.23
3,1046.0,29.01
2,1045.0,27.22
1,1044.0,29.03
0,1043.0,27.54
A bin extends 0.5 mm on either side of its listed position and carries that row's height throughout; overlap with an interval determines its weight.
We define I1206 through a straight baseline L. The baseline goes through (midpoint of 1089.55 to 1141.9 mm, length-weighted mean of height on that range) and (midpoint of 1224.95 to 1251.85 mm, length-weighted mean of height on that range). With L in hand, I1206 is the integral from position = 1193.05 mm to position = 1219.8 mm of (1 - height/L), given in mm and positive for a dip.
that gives -2.1 mm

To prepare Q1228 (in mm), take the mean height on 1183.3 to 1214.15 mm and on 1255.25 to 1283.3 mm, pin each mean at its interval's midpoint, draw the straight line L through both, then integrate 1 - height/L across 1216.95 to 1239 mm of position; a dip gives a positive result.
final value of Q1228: 1.76 mm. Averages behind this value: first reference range 23.5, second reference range 27.4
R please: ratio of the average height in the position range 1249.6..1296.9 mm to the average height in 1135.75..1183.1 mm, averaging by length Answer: 1.44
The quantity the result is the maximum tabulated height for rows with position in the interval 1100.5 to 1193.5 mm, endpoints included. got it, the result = 25.37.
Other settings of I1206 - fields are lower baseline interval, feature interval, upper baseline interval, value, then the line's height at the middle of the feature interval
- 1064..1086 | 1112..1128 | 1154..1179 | 2.2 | 22.3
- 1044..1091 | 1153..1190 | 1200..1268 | 4.5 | 24.5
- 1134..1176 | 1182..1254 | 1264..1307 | -4.2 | 22.3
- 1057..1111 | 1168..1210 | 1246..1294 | 3.8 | 25.2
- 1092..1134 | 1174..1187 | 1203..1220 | -0.1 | 22.7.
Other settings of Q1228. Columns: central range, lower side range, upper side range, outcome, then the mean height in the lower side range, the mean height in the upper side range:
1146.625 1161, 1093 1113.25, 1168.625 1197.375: 2.3 mm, 21.7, 22.8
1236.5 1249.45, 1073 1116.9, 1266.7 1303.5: 1.3 mm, 22.3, 27.1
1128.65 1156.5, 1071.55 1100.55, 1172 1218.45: 9.9 mm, 22.9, 23.3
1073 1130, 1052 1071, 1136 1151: -3.9 mm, 25.4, 14.3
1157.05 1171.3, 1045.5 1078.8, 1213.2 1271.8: 2.6 mm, 25.1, 24.6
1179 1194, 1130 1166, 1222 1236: -3.1 mm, 16.2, 22.8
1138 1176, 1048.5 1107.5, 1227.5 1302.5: 9.5 mm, 23.7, 25.9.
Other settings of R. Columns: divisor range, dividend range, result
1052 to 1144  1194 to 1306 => 1.21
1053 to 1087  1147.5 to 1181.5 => 0.84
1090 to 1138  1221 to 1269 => 1.29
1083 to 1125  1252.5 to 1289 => 1.27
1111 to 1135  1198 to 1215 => 1.36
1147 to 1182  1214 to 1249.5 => 1.14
